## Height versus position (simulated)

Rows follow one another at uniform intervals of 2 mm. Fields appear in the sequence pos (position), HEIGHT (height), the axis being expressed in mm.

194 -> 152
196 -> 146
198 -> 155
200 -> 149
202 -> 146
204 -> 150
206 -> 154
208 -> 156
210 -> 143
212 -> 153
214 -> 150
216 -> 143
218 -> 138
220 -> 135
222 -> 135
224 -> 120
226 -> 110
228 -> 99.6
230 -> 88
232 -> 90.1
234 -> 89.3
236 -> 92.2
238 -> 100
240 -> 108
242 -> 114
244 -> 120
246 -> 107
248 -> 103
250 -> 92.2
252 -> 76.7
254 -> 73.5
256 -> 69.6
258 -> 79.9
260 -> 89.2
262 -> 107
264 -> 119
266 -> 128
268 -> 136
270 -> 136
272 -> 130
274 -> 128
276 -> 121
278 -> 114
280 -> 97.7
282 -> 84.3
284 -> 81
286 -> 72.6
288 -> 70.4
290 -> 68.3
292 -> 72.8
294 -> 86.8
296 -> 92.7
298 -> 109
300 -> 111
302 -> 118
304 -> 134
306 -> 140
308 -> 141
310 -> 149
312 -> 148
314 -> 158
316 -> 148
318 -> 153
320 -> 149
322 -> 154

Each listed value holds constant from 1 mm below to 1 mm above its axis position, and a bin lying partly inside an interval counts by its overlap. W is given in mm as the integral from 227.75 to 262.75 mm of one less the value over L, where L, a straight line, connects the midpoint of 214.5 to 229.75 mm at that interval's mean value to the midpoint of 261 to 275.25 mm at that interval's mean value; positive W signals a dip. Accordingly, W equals 8.7 mm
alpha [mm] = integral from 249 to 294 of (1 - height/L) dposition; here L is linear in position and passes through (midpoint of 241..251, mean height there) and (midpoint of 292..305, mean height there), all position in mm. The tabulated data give 3.9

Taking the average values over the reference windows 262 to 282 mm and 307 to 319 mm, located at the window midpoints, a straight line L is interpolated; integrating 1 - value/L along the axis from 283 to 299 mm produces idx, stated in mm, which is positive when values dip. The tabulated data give 6.3 mm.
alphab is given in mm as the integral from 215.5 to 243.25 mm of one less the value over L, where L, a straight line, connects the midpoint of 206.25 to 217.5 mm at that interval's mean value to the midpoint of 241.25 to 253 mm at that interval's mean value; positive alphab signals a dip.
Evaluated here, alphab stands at 3.2 mm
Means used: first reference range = 149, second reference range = 102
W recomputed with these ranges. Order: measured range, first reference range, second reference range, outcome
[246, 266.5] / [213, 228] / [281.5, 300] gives 2.43 mm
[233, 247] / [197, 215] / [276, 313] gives 3.02 mm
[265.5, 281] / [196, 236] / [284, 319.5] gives -0.38 mm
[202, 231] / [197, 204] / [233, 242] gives -1.28 mm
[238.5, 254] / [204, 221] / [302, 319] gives 4.78 mm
